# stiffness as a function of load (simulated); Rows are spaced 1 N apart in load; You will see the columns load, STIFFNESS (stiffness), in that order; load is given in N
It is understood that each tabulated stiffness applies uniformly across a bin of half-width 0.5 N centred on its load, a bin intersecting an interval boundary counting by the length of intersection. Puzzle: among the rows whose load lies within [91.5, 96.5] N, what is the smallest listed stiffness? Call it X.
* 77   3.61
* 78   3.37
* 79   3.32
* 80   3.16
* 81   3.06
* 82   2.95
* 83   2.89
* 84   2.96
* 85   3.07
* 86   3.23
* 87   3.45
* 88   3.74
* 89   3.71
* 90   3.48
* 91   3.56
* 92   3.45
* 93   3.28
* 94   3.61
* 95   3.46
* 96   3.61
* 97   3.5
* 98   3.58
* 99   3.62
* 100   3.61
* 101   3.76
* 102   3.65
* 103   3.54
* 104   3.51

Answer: 3.28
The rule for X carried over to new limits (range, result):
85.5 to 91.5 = 3.23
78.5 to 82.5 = 2.95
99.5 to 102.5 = 3.61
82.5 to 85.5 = 2.89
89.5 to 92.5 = 3.45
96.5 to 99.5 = 3.5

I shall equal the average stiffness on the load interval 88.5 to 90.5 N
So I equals 3.59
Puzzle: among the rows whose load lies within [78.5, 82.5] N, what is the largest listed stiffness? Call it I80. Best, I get 3.32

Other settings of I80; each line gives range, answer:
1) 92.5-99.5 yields 3.62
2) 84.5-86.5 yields 3.23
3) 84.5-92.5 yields 3.74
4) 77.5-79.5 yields 3.37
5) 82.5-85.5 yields 3.07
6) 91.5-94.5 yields 3.61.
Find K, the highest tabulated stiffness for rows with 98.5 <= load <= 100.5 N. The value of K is 3.62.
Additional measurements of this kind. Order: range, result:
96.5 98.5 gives 3.58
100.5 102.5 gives 3.76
